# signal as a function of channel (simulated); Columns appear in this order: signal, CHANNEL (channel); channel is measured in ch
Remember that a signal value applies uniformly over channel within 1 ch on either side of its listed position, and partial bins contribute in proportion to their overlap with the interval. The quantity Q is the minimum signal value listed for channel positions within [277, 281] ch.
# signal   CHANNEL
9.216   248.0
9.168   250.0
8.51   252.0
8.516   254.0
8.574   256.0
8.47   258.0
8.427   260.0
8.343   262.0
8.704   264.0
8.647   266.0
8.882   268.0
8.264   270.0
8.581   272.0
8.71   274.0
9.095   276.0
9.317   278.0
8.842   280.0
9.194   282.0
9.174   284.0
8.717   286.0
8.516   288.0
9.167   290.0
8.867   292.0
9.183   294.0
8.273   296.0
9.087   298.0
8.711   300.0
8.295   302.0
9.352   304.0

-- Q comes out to 8.842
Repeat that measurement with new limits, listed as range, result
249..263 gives 8.343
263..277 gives 8.264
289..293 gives 8.867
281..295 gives 8.516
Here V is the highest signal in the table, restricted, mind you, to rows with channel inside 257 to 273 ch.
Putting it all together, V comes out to 8.882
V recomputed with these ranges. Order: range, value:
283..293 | 9.174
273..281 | 9.317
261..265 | 8.704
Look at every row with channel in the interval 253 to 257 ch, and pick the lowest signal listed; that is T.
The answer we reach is 8.516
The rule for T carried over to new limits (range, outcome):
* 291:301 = 8.273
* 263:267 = 8.647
